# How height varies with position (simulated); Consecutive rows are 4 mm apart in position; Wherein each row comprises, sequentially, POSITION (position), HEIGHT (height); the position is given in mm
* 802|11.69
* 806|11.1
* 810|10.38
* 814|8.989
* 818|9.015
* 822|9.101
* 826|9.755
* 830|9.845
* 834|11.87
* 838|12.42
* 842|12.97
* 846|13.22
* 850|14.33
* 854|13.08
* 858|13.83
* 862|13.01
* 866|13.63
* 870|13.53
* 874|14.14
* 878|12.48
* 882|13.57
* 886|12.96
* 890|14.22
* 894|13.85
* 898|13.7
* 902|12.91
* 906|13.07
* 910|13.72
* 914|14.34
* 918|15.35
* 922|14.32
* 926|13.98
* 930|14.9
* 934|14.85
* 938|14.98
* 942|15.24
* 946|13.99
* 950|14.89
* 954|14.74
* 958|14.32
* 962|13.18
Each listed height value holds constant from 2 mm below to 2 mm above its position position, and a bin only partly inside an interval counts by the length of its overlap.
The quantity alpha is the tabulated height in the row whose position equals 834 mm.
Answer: 11.87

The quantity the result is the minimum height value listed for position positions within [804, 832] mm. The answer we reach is 8.989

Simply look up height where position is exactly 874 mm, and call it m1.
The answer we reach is 14.14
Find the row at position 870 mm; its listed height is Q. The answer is 13.53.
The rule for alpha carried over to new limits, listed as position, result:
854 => 13.08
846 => 13.22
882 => 13.57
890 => 14.22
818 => 9.015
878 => 12.48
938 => 14.98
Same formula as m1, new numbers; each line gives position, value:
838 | 12.42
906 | 13.07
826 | 9.755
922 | 14.32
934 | 14.85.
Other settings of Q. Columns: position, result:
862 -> 13.01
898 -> 13.7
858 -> 13.83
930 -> 14.9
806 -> 11.1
